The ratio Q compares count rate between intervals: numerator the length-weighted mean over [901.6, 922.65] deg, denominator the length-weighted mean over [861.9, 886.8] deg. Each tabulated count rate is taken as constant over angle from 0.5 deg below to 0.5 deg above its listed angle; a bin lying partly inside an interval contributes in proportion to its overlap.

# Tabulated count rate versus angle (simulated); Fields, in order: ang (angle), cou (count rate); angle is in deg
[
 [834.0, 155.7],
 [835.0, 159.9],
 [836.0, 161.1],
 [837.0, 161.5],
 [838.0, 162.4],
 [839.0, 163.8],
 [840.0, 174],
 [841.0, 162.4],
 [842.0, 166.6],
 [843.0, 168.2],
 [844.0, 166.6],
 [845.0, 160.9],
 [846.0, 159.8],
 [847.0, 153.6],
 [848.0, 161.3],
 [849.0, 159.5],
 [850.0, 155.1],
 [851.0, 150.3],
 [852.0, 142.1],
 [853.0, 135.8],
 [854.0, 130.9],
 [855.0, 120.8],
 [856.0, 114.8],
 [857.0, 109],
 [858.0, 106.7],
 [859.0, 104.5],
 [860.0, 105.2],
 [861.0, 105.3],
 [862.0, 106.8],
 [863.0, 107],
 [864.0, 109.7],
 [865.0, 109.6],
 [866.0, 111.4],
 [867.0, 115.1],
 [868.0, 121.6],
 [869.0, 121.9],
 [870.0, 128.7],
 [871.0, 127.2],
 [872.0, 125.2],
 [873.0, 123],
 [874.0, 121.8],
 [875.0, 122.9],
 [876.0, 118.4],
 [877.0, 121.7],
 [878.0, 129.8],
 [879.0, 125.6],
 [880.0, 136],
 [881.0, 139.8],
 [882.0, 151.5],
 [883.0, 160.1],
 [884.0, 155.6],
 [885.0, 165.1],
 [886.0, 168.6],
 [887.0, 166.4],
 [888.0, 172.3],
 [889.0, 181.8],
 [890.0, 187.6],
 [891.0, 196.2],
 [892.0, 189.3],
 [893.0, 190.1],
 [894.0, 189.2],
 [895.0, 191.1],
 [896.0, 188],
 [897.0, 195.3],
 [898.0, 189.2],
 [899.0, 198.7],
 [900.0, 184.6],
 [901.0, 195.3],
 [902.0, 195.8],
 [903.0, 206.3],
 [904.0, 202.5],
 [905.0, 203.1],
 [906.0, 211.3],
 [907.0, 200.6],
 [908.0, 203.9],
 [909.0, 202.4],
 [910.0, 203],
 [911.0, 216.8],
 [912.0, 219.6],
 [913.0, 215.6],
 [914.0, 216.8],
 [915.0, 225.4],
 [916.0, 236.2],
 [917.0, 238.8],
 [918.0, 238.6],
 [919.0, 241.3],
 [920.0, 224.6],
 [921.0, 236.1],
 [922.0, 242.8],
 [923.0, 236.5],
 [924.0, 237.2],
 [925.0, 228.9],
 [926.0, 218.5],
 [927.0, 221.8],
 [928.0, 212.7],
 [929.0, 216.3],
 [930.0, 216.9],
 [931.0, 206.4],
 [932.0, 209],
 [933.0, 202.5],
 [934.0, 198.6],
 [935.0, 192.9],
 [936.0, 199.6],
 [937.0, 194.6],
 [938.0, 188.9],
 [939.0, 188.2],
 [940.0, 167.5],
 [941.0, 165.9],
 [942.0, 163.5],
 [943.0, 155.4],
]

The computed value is 1.7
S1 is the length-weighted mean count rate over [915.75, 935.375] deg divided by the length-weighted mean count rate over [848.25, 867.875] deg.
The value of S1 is 1.83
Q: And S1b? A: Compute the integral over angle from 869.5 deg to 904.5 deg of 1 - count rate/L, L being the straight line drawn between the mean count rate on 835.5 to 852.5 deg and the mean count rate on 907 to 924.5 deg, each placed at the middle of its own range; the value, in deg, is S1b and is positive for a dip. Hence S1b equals 6.34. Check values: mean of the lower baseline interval 161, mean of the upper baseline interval 225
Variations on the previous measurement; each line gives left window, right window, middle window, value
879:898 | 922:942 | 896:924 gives -3.70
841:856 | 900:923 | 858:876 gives 5.82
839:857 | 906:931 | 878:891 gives 1.99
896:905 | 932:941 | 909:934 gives -3.80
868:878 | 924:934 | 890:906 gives -2.95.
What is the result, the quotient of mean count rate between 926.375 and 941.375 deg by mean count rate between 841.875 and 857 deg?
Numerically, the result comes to 1.35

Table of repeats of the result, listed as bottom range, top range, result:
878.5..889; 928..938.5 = 1.31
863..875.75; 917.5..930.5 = 1.92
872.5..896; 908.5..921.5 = 1.43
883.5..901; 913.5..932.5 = 1.24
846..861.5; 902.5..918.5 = 1.64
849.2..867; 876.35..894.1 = 1.35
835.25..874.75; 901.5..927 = 1.62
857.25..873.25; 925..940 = 1.79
